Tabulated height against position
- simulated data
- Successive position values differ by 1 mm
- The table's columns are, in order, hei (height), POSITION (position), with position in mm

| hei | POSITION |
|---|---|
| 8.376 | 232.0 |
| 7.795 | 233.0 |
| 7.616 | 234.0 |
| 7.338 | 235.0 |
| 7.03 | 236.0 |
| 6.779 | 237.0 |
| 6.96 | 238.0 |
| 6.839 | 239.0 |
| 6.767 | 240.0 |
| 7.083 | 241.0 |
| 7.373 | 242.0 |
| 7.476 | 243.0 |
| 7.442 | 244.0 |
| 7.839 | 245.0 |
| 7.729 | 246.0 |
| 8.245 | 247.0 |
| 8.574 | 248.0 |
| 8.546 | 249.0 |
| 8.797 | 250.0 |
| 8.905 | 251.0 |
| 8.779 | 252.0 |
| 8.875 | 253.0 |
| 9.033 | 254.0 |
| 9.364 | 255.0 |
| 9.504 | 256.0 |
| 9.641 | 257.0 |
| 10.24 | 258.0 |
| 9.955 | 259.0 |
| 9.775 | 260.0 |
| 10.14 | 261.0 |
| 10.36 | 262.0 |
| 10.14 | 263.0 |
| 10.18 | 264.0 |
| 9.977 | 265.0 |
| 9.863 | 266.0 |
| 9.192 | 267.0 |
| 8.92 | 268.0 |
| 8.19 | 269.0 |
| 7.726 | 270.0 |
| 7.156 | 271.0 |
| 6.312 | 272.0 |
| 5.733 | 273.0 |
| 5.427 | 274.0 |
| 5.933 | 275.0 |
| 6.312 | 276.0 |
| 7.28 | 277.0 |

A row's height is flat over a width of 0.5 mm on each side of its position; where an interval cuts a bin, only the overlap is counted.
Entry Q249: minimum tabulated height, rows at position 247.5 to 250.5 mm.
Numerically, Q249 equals 8.546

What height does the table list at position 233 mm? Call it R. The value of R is 7.795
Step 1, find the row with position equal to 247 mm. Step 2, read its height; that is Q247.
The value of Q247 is 8.245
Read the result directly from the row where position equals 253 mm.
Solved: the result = 8.875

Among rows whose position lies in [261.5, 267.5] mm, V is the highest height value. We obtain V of 10.36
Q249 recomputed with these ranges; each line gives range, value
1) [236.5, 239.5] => 6.779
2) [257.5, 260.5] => 9.775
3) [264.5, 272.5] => 6.312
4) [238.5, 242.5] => 6.767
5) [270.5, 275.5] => 5.427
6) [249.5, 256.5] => 8.779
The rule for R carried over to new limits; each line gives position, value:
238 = 6.96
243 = 7.476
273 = 5.733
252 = 8.779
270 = 7.726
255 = 9.364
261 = 10.14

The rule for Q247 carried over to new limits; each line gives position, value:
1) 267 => 9.192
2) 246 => 7.729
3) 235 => 7.338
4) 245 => 7.839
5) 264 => 10.18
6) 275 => 5.933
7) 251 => 8.905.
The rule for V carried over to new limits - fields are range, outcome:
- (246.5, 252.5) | 8.905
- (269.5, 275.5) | 7.726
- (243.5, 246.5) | 7.839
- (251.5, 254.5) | 9.033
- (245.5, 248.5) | 8.574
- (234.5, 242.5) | 7.373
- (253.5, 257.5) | 9.641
